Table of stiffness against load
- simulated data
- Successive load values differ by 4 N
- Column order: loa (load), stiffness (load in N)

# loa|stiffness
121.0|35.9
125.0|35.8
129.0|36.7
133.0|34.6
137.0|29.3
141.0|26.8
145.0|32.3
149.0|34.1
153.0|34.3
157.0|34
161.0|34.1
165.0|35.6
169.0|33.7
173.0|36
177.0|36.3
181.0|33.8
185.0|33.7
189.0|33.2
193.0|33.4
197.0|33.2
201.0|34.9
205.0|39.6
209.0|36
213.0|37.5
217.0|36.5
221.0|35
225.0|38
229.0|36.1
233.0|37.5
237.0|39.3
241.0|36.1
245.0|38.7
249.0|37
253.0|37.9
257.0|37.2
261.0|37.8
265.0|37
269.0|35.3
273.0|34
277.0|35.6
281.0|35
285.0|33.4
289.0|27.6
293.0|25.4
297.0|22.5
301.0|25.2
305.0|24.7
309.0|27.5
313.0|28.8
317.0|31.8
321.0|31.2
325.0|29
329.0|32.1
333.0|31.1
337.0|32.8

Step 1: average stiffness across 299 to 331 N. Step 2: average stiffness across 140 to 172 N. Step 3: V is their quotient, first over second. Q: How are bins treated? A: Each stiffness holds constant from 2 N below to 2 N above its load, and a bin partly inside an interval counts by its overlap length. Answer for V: 0.9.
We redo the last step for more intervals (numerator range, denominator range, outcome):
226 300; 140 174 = 1.03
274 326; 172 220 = 0.83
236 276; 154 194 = 1.07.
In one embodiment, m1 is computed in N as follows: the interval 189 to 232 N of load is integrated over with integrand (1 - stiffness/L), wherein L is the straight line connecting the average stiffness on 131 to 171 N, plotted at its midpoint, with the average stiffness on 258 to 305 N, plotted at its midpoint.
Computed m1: -4.9 N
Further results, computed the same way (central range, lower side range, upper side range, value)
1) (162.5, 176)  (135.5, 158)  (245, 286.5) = -1.1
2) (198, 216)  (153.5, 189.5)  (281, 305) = -2.4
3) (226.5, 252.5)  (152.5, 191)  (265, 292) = -2.8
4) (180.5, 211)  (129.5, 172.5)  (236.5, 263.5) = 0.3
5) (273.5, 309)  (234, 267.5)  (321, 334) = 5.5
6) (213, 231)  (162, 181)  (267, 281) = -0.7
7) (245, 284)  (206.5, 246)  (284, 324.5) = -4.7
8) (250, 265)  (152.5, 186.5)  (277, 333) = -3.1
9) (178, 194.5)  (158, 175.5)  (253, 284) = 0.6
